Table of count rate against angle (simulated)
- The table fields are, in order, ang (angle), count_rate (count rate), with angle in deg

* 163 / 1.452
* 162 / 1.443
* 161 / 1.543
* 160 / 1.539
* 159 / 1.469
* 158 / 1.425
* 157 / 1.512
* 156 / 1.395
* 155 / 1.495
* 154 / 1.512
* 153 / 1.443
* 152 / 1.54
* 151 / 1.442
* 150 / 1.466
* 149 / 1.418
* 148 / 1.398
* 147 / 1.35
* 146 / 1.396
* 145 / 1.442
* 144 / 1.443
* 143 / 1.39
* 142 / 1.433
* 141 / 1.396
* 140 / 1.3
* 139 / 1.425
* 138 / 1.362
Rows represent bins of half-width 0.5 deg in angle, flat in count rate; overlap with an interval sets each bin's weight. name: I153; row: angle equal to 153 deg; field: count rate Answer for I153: 1.443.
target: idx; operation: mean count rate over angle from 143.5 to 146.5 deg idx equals 1.43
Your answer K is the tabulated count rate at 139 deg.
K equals 1.425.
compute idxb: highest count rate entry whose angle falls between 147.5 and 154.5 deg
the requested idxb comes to 1.54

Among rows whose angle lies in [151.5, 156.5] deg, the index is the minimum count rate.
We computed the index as 1.395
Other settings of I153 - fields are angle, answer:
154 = 1.512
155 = 1.495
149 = 1.418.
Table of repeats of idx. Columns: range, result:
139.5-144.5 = 1.39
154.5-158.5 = 1.46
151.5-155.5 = 1.5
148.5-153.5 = 1.46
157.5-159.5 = 1.45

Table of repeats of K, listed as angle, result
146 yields 1.396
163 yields 1.452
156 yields 1.395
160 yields 1.539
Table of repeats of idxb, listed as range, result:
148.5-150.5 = 1.466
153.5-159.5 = 1.512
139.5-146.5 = 1.443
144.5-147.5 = 1.442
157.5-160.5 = 1.539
